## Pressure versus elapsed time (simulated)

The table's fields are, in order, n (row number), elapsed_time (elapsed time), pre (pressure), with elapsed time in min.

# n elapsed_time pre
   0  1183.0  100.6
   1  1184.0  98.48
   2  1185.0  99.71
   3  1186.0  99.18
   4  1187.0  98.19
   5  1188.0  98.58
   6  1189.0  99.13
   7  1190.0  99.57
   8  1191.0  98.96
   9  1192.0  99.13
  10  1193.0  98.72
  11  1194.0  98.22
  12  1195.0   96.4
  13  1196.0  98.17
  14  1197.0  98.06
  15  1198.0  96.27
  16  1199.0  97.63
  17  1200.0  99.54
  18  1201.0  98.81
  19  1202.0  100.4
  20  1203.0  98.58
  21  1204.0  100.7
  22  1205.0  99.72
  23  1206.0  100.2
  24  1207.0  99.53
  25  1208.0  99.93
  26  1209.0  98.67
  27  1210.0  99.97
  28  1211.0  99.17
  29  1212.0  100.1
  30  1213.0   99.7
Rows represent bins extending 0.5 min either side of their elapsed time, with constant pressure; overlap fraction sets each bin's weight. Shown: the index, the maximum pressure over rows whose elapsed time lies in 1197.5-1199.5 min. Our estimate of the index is 97.63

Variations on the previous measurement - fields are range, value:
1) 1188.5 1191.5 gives 99.57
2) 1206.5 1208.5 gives 99.93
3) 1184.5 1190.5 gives 99.71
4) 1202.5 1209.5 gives 100.7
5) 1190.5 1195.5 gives 99.13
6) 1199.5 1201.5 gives 99.54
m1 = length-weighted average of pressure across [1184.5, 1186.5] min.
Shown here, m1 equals 99.4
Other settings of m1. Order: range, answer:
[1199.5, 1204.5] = 99.6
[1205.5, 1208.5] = 99.9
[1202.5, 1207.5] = 99.7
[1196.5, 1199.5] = 97.3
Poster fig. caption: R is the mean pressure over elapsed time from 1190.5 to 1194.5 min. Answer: 98.8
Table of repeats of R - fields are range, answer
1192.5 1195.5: 97.8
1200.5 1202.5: 99.6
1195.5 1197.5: 98.1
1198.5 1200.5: 98.6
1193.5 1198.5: 97.4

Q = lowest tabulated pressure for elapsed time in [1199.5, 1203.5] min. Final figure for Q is 98.58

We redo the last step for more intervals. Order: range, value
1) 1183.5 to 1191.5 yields 98.19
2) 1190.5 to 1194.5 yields 98.22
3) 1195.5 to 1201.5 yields 96.27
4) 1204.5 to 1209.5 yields 98.67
